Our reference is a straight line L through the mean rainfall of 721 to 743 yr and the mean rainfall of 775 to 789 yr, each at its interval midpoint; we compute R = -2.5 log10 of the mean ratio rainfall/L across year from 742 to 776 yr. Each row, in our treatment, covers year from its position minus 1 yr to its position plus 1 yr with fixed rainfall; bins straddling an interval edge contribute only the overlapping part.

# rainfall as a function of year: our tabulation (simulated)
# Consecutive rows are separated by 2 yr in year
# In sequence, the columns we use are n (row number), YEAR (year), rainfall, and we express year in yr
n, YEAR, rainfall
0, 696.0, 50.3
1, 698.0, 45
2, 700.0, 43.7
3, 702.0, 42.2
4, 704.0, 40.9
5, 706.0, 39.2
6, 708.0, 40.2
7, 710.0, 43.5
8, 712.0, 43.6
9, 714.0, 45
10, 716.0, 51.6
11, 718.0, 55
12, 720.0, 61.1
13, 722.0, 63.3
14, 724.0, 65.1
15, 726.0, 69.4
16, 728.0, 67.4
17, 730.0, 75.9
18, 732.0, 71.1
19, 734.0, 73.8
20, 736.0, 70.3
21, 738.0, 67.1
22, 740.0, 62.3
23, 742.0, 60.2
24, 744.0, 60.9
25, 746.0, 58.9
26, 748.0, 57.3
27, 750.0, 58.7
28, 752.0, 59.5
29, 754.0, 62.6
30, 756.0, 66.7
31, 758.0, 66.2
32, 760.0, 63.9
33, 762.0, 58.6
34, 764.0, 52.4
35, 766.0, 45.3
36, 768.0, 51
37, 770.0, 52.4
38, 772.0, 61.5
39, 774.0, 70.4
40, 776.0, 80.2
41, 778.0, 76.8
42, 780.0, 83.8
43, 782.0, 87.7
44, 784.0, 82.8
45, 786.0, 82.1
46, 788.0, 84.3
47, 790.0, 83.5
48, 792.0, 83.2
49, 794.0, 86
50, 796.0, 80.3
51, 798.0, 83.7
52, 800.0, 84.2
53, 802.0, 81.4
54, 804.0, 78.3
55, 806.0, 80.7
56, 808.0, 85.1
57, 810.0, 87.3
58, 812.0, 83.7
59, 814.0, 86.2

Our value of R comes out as 0.26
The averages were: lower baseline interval 67.8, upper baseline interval 82.5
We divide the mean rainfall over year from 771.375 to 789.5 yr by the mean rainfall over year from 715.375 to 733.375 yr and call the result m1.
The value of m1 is 1.22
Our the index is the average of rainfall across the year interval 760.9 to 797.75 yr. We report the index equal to 72.6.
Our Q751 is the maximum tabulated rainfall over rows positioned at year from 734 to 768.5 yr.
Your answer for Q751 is 73.8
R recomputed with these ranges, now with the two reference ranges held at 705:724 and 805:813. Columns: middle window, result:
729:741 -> -0.22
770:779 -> 0.03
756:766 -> 0.13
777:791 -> -0.11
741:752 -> 0.04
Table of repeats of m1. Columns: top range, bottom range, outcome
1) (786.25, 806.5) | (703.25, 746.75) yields 1.41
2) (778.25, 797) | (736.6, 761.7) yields 1.34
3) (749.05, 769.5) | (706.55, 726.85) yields 1.09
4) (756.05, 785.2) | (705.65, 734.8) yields 1.15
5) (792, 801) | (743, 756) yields 1.39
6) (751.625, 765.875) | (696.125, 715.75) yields 1.40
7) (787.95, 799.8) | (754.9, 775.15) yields 1.41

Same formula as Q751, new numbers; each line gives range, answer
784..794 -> 86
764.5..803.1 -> 87.7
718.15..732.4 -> 75.9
